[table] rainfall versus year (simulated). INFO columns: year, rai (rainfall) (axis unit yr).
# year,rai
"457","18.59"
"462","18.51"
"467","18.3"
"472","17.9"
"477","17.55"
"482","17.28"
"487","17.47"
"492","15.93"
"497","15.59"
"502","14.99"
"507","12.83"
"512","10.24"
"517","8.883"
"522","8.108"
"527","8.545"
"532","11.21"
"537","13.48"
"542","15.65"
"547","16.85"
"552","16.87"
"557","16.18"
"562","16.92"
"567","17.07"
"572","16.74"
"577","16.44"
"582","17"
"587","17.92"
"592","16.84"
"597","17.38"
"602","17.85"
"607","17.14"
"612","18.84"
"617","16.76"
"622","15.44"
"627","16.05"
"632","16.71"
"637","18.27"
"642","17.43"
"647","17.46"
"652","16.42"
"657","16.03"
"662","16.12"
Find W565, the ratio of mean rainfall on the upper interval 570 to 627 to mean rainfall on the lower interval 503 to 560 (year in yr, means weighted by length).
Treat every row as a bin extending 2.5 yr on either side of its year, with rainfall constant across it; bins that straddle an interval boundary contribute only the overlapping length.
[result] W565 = 1.3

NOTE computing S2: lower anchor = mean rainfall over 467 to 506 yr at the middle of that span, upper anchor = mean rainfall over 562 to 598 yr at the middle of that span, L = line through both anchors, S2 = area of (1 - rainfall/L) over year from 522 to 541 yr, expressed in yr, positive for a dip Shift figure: 6.53 yr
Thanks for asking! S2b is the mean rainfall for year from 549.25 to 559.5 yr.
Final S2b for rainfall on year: 16.5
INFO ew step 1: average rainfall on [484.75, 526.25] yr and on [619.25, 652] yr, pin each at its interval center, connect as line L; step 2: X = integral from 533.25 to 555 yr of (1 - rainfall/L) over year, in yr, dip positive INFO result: -2.3 yr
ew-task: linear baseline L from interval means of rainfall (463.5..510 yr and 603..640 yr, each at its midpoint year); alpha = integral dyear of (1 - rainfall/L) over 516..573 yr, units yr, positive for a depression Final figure 9.5 yr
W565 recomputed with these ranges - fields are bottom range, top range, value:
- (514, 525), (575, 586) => 1.97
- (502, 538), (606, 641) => 1.60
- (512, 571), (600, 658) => 1.26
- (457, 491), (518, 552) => 0.70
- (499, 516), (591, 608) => 1.40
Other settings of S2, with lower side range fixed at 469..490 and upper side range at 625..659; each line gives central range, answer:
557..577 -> 0.5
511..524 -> 6.3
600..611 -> -0.4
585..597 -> -0.2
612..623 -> 0.1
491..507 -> 2.2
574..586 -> 0.2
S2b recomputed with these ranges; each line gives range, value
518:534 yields 9.19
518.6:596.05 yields 15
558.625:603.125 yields 17.1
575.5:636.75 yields 17.1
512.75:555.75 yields 12.5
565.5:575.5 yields 16.8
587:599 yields 17.3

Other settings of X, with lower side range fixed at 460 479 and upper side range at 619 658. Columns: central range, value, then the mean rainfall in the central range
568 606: 0.0 yr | 17.2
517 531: 7.1 yr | 8.73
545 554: 0.3 yr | 16.9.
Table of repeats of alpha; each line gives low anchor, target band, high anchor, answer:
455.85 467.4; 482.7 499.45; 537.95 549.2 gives 1.06 yr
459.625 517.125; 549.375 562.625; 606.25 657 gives -0.24 yr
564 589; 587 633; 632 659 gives -0.01 yr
